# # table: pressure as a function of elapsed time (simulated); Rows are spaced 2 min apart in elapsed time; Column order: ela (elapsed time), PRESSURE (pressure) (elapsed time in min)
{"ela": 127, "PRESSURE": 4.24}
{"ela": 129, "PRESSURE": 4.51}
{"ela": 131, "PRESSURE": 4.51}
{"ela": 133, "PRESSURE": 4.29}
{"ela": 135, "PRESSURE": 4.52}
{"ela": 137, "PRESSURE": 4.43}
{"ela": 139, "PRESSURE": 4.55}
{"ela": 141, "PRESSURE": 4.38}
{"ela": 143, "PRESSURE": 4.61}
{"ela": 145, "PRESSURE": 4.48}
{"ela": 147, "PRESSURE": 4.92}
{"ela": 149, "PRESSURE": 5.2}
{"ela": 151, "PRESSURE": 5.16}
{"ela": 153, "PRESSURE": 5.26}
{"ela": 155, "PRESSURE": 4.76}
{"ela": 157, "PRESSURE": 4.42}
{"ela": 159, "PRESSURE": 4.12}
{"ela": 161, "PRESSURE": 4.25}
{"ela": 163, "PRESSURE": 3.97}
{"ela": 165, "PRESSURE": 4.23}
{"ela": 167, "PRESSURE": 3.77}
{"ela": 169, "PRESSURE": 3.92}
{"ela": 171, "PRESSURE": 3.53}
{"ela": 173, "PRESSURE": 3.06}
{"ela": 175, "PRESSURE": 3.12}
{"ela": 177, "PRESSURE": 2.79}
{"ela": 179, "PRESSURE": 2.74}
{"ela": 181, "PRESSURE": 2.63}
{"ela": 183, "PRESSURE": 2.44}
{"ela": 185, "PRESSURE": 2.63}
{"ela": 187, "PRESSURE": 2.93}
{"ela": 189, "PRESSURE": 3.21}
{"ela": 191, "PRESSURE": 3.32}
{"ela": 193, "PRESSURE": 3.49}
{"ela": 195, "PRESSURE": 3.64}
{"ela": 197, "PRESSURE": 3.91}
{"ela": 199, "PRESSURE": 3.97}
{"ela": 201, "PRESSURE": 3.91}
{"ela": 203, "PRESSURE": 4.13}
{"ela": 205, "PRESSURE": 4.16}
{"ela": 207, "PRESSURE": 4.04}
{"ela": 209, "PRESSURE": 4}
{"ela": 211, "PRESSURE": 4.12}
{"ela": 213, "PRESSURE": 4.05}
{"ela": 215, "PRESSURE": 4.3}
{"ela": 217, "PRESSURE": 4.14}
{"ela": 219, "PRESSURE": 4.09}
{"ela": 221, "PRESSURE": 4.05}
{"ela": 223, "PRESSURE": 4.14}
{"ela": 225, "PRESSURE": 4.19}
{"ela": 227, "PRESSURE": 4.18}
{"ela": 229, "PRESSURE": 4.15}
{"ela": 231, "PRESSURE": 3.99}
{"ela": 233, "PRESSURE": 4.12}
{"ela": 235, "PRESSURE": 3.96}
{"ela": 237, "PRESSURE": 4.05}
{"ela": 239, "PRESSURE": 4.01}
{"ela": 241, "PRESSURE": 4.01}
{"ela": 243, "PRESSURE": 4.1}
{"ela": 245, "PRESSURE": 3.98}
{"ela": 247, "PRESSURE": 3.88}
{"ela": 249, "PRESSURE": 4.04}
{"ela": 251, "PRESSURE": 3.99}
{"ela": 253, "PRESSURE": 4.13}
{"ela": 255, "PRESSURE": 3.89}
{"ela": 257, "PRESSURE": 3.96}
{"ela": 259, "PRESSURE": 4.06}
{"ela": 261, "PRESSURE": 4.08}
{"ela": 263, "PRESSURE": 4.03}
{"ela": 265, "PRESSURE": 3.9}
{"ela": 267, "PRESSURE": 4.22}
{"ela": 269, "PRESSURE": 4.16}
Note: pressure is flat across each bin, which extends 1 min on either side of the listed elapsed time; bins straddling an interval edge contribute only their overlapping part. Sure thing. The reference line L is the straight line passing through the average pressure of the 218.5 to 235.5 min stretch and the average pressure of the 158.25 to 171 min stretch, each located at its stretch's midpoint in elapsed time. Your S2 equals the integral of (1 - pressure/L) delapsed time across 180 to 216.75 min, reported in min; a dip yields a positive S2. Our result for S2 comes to 4.0 min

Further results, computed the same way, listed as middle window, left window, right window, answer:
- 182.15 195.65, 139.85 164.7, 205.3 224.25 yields 3.8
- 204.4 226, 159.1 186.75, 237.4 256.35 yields -2.3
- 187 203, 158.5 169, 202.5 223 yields 1.8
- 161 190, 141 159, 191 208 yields 7.3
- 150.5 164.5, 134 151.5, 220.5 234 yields 0.2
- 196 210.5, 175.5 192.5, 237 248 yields -3.5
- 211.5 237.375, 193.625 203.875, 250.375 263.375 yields -1.1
